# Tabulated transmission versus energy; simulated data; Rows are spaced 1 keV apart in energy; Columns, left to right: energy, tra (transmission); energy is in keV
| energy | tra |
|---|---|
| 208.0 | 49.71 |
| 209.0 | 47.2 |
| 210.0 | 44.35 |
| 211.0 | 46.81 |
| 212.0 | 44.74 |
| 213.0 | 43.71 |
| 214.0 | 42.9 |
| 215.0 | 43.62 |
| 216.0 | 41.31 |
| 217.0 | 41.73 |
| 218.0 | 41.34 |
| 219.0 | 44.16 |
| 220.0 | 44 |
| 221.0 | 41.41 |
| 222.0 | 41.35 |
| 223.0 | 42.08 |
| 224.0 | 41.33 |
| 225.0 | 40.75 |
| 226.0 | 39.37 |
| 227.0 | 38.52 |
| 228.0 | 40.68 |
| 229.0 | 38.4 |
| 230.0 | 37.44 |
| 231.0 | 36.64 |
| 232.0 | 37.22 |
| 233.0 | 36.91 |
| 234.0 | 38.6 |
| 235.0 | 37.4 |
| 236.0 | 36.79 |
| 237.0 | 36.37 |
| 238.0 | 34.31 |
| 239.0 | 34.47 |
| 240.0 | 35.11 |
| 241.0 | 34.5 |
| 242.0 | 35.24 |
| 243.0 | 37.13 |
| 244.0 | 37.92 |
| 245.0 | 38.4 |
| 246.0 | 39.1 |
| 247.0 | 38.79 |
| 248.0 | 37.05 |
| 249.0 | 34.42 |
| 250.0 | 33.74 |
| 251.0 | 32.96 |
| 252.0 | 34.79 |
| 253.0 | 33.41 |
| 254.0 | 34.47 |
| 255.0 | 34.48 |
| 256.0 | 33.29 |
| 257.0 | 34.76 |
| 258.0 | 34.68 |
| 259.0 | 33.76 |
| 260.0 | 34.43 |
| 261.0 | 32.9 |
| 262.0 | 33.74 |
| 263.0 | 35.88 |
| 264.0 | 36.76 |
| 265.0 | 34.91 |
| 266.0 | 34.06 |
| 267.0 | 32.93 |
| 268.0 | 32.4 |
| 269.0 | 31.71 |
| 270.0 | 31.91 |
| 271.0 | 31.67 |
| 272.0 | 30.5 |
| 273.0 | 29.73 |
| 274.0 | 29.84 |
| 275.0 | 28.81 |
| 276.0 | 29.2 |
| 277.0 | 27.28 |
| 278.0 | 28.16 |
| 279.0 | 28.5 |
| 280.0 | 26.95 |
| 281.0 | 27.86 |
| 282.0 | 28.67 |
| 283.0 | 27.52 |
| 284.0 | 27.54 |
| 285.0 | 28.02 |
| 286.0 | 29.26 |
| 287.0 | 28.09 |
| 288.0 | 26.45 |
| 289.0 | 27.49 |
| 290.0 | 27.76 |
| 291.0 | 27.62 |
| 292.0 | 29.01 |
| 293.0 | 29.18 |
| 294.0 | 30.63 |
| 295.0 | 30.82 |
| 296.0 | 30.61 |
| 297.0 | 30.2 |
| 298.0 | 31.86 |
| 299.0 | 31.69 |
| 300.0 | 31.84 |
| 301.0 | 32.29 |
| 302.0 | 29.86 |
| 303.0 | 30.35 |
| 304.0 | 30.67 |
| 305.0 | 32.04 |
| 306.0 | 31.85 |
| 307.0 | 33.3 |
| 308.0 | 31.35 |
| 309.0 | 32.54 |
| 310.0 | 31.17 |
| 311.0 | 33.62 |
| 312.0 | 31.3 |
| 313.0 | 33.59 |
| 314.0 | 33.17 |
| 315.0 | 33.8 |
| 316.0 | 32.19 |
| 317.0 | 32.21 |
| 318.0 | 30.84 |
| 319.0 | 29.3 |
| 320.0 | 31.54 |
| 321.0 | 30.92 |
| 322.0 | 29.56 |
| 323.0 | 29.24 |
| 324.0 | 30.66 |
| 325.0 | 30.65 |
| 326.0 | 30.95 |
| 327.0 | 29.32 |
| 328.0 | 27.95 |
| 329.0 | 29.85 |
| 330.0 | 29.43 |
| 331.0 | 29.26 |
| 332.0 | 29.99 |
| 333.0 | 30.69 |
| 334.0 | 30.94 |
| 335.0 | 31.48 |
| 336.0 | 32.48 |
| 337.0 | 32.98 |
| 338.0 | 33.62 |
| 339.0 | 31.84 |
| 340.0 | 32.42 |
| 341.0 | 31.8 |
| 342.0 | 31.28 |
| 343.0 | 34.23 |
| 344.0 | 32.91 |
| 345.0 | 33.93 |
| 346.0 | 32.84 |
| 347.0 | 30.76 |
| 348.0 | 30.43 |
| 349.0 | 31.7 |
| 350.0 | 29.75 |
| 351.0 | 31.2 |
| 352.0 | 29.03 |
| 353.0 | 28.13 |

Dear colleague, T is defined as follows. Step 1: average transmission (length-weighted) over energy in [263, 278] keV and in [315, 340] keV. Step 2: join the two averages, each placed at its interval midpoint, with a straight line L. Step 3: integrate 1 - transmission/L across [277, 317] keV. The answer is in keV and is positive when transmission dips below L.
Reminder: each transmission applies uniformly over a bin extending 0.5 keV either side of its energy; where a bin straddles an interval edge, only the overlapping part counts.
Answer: 1.3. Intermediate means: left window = 31.6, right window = 30.8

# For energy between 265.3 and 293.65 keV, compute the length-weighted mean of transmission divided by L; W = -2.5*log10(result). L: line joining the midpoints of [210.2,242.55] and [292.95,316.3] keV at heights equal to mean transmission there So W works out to 0.17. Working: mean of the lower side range 39.7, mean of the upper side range 31.7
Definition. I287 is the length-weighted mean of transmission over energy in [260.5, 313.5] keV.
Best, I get 30.6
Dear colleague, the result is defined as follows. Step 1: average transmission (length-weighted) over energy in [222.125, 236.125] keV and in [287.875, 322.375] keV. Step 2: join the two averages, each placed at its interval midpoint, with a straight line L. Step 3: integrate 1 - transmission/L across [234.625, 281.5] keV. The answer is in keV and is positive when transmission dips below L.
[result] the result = 3.07 keV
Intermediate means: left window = 38.8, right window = 31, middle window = 33.6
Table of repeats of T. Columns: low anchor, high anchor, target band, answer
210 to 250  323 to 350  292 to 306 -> 1.3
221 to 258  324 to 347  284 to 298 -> 2.1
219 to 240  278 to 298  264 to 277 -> 0.1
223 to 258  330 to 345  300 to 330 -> 1.6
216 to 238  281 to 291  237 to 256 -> 0.1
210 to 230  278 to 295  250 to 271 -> -0.2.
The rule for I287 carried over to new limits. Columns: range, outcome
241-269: 35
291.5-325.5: 31.3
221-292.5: 33.8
